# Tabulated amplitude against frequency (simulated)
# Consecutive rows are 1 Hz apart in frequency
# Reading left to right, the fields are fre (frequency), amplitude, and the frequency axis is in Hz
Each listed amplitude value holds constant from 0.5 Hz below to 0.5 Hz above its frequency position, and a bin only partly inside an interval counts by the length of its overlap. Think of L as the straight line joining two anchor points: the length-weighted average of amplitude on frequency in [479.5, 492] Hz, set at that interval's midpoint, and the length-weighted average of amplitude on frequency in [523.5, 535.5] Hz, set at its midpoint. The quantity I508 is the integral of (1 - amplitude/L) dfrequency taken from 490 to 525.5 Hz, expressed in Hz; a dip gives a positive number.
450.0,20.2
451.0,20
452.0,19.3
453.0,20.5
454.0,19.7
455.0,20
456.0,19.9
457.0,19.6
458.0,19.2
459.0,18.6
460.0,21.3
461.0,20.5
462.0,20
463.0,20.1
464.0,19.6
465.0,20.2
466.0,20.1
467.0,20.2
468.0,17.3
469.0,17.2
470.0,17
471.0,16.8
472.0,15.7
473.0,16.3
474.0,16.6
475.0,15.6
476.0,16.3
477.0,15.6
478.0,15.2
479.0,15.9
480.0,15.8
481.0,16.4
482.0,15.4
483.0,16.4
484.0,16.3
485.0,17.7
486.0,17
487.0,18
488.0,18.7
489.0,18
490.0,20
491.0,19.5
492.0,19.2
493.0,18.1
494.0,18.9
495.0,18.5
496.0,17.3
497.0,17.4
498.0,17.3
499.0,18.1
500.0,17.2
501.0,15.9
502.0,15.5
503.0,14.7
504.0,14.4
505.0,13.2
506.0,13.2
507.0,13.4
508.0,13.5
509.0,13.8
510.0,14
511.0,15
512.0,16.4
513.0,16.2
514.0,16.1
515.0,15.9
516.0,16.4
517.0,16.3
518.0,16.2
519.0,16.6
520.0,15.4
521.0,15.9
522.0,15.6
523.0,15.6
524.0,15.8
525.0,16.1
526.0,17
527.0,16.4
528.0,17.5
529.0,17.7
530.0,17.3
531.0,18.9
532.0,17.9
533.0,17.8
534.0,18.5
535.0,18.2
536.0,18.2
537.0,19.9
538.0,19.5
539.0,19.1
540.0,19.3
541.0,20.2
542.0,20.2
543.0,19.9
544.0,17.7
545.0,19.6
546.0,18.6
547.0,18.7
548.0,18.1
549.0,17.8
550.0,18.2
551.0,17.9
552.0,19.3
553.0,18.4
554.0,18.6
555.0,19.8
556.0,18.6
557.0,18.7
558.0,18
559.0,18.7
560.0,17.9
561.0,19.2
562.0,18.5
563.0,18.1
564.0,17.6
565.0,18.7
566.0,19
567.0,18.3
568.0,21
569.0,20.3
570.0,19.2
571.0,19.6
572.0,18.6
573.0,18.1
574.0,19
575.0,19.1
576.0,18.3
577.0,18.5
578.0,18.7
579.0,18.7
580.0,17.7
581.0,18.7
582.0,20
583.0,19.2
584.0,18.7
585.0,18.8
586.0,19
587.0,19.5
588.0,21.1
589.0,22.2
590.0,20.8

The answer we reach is 2.7 Hz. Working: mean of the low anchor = 17.5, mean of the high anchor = 17.4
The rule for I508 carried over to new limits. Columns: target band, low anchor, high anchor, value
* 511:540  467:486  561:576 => 1.11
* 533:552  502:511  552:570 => -1.89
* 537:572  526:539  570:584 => -0.83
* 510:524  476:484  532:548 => 1.48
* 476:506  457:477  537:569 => 2.57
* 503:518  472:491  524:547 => 2.35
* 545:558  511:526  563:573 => -0.39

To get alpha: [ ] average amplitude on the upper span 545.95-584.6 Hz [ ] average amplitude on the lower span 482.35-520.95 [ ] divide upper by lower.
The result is 1.14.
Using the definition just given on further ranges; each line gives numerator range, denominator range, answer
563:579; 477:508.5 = 1.14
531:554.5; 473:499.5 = 1.09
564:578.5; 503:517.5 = 1.28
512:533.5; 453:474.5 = 0.88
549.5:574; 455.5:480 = 1.04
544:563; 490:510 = 1.14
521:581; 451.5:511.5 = 1.06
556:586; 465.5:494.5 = 1.09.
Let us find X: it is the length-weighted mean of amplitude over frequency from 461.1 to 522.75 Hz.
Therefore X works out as 16.7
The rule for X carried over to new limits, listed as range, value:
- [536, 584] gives 18.9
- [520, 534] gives 16.9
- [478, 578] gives 17.5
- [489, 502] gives 18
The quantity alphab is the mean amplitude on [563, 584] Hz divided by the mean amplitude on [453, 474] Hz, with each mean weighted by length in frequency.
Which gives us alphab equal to 1.00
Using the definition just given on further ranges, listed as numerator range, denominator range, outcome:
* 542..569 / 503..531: 1.20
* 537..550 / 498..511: 1.28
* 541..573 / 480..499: 1.06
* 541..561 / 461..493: 1.06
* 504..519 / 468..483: 0.93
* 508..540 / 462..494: 0.96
